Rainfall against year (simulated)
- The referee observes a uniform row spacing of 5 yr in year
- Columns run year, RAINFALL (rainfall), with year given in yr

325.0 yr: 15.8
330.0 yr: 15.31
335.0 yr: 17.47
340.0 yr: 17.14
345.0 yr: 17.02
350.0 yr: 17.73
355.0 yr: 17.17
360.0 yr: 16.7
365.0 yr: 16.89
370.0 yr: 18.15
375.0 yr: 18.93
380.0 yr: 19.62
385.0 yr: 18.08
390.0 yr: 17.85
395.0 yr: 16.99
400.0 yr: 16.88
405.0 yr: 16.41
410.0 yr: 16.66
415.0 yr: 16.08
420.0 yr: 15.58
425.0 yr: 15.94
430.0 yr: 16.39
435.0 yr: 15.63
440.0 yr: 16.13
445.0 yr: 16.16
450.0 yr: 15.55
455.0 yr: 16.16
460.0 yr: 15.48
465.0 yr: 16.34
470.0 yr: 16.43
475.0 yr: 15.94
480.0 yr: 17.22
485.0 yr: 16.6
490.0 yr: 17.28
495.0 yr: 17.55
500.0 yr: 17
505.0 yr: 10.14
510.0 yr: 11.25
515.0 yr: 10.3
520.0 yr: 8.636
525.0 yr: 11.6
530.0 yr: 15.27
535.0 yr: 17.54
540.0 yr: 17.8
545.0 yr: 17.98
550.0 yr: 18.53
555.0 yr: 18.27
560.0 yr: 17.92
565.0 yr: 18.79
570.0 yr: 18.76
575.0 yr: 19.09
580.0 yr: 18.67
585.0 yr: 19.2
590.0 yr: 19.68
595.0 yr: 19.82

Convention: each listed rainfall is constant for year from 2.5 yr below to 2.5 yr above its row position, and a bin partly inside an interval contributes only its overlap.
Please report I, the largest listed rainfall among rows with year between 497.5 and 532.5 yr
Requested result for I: 17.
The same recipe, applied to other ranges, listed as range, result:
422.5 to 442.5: 16.39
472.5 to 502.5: 17.55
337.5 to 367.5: 17.73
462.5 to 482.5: 17.22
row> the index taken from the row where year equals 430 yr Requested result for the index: 16.39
